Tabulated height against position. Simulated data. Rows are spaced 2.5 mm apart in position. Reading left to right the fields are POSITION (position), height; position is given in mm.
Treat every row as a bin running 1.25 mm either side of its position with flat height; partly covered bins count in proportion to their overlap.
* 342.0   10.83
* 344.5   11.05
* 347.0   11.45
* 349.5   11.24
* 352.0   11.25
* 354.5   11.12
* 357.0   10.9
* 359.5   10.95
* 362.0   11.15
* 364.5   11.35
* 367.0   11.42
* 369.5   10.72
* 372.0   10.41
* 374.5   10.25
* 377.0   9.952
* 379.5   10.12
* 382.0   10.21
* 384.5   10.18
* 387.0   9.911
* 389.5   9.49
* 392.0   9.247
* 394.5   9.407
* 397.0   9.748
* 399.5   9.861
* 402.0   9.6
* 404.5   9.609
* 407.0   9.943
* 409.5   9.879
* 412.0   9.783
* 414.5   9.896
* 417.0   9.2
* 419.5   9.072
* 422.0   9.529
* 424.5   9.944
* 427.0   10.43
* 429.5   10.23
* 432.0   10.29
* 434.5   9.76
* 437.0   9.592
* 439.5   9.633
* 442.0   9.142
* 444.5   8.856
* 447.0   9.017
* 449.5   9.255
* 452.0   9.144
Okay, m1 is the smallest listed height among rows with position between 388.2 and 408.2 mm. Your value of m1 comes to 9.247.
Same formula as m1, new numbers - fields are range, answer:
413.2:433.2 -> 9.072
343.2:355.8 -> 11.05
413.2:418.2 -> 9.2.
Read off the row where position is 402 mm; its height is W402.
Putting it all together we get 9.6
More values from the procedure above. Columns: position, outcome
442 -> 9.142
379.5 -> 10.12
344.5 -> 11.05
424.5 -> 9.944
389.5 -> 9.49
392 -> 9.247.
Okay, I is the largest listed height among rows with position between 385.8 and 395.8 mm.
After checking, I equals 9.911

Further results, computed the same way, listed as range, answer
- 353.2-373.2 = 11.42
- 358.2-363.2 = 11.15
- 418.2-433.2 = 10.43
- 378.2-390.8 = 10.21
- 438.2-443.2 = 9.633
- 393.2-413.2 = 9.943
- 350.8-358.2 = 11.25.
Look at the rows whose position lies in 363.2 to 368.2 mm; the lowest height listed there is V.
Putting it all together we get 11.35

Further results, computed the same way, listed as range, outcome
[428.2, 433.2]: 10.23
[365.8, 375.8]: 10.25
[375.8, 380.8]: 9.952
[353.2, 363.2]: 10.9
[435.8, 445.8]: 8.856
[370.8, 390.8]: 9.49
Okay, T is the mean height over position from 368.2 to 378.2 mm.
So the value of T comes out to 10.3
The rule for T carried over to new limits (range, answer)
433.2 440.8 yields 9.66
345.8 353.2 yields 11.3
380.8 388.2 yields 10.1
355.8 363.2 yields 11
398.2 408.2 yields 9.75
